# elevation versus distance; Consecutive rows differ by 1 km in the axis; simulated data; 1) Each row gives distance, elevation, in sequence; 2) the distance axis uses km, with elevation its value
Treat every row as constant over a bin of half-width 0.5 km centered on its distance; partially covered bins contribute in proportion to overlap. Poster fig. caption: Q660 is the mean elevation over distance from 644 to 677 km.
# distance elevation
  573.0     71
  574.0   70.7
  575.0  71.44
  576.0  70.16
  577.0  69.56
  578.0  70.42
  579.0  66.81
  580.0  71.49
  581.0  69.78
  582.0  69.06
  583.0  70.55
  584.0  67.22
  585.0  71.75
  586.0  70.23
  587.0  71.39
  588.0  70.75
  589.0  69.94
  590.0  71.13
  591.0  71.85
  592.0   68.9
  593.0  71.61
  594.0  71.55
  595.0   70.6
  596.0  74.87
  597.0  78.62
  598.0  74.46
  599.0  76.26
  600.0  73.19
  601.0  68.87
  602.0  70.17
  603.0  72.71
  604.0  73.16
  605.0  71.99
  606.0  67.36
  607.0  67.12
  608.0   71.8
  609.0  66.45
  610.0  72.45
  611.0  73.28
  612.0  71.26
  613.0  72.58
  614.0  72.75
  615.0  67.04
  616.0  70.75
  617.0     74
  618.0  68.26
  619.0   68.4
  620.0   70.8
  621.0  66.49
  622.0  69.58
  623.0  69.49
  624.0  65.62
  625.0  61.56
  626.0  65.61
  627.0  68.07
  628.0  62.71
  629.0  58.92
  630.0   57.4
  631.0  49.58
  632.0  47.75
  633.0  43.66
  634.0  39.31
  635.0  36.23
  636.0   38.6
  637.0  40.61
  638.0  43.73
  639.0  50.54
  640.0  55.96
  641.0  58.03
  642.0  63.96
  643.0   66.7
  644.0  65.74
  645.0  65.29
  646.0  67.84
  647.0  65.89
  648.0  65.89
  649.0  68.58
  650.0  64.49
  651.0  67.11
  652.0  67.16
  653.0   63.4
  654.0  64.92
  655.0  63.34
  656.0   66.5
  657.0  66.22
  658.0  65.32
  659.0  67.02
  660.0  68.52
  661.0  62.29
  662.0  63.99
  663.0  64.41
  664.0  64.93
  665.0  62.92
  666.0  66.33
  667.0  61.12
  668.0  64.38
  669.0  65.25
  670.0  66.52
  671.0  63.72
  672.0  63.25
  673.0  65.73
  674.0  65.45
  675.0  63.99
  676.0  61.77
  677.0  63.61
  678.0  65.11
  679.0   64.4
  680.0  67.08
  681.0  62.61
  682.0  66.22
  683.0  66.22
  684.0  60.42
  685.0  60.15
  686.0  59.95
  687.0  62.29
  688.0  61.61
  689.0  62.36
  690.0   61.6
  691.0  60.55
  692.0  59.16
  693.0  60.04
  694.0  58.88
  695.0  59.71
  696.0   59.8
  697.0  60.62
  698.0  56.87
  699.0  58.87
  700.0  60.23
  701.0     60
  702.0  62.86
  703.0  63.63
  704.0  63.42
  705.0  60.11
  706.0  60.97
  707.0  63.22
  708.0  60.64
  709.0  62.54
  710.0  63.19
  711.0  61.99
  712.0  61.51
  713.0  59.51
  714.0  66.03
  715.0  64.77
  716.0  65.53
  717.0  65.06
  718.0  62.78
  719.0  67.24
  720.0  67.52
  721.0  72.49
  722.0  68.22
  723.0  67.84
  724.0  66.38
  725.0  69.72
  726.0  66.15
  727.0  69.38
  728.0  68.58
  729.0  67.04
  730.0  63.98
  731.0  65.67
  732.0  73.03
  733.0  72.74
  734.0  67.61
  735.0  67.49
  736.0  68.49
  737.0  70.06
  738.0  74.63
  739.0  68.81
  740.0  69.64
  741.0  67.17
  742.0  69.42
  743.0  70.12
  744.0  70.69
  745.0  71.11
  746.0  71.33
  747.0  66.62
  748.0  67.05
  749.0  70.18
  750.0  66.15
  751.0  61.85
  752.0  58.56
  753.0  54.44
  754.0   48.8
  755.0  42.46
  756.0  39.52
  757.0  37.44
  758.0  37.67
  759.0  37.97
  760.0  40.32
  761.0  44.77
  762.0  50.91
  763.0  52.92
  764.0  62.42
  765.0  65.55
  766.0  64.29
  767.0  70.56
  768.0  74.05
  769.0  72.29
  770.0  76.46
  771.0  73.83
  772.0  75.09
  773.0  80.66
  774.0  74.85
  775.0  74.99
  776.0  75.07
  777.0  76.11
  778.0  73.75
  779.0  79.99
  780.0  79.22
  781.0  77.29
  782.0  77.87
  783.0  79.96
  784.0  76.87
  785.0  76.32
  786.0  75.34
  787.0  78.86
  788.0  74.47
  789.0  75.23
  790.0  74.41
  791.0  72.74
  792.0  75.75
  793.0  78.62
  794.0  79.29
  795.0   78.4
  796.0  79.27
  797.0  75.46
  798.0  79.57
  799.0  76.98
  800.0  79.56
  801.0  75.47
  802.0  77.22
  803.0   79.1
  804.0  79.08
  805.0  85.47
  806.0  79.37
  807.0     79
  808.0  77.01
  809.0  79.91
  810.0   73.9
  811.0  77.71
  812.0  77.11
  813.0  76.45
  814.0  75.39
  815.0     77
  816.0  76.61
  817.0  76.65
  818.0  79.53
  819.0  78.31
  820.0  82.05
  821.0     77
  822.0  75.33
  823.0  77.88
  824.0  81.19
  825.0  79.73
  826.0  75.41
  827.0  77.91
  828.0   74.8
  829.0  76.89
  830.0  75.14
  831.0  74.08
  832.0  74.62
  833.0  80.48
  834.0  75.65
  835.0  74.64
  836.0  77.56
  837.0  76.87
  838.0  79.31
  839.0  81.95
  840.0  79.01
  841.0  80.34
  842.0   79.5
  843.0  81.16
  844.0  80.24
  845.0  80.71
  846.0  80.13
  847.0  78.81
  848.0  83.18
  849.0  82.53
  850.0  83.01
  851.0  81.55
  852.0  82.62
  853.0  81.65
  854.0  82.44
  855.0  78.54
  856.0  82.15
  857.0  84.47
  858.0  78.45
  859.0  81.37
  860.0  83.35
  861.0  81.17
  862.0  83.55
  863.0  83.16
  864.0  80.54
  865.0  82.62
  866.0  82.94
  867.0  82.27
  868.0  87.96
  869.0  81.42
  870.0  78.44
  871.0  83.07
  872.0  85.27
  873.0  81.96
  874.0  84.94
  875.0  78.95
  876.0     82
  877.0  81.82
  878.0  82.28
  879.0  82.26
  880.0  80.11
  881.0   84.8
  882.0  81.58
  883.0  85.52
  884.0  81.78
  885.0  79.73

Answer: 65.1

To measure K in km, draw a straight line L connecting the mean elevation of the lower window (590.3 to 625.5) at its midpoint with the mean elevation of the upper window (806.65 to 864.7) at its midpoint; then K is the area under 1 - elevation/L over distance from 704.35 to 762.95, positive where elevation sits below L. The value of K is 9.88 km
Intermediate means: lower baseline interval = 70.7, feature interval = 62.6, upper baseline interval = 79.1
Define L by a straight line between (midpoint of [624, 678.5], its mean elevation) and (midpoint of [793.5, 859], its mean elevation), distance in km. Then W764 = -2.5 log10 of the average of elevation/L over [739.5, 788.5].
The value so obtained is 0.10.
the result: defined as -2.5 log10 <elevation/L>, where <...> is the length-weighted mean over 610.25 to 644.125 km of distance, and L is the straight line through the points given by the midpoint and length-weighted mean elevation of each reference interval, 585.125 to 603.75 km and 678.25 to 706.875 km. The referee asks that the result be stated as 0.14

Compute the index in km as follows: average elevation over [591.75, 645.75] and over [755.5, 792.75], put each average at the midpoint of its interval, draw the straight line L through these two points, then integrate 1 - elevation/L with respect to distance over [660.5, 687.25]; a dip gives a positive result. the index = 0.7 km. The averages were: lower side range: 64.5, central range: 63.9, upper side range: 67.8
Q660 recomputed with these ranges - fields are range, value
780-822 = 77.6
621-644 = 55.6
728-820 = 70.4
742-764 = 55.8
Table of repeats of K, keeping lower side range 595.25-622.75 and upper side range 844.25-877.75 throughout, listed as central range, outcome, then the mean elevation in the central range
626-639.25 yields 4.2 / 49.6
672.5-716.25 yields 7.4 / 62.1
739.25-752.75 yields 1.7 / 67.5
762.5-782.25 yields 1.4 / 72.8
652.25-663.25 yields 1.2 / 65.1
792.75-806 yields 0.1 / 78.8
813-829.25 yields 0.6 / 77.6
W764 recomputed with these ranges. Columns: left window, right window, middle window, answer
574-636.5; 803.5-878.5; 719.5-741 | 0.078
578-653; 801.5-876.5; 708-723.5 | 0.112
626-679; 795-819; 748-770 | 0.289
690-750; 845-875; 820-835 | 0.018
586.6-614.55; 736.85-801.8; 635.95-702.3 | 0.131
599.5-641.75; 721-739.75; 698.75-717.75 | 0.087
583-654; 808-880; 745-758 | 0.285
